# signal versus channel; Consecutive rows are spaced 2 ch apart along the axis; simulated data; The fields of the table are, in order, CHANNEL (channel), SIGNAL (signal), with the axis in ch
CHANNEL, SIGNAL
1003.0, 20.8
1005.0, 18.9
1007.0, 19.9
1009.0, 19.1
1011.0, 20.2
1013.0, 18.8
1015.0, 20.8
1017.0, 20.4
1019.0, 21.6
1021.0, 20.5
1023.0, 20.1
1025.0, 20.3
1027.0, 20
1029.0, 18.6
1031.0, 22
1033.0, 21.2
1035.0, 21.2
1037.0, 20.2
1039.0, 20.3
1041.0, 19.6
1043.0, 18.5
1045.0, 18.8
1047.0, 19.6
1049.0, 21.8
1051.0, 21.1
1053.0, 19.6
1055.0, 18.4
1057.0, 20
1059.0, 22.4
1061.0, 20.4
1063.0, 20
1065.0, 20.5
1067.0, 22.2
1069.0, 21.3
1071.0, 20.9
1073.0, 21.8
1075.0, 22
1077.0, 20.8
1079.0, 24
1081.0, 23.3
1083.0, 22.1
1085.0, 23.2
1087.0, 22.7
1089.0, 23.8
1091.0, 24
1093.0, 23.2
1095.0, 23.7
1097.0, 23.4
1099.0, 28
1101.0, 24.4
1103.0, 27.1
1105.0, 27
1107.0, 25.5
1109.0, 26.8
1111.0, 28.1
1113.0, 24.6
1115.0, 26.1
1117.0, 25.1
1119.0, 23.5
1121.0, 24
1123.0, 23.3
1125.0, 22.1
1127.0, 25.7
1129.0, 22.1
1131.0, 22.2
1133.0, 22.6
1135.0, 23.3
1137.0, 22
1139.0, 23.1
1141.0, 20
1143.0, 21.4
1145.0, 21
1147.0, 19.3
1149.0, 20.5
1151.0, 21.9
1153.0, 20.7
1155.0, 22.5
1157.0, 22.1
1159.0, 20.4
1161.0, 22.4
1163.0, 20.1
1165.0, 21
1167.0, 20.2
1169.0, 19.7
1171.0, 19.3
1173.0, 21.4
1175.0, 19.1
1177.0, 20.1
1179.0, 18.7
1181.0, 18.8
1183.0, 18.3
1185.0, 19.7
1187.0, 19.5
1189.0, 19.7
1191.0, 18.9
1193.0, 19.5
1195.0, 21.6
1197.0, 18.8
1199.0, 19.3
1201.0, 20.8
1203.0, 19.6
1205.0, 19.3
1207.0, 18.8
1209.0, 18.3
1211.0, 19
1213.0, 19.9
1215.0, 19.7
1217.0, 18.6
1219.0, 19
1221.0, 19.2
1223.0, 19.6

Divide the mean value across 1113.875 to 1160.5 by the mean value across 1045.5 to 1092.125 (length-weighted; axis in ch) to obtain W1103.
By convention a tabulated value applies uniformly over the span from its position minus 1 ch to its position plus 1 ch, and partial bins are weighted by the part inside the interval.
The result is 1.04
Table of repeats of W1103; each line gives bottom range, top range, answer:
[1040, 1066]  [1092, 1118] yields 1.28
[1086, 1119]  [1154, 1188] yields 0.80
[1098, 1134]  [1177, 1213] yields 0.78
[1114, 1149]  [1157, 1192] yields 0.88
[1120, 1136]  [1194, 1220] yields 0.84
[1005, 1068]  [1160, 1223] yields 0.97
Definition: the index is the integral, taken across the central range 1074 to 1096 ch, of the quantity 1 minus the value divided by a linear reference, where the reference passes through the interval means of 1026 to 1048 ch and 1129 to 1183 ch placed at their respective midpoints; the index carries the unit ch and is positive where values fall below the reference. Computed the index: -2.83 ch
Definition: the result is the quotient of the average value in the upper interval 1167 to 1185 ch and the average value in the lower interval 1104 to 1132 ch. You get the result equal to 0.79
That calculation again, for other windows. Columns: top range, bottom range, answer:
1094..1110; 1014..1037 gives 1.25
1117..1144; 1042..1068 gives 1.13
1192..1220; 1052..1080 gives 0.92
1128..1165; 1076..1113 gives 0.88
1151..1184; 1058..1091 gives 0.92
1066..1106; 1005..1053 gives 1.16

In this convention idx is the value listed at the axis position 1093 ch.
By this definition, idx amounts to 23.2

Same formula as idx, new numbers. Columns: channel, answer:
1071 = 20.9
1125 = 22.1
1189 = 19.7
